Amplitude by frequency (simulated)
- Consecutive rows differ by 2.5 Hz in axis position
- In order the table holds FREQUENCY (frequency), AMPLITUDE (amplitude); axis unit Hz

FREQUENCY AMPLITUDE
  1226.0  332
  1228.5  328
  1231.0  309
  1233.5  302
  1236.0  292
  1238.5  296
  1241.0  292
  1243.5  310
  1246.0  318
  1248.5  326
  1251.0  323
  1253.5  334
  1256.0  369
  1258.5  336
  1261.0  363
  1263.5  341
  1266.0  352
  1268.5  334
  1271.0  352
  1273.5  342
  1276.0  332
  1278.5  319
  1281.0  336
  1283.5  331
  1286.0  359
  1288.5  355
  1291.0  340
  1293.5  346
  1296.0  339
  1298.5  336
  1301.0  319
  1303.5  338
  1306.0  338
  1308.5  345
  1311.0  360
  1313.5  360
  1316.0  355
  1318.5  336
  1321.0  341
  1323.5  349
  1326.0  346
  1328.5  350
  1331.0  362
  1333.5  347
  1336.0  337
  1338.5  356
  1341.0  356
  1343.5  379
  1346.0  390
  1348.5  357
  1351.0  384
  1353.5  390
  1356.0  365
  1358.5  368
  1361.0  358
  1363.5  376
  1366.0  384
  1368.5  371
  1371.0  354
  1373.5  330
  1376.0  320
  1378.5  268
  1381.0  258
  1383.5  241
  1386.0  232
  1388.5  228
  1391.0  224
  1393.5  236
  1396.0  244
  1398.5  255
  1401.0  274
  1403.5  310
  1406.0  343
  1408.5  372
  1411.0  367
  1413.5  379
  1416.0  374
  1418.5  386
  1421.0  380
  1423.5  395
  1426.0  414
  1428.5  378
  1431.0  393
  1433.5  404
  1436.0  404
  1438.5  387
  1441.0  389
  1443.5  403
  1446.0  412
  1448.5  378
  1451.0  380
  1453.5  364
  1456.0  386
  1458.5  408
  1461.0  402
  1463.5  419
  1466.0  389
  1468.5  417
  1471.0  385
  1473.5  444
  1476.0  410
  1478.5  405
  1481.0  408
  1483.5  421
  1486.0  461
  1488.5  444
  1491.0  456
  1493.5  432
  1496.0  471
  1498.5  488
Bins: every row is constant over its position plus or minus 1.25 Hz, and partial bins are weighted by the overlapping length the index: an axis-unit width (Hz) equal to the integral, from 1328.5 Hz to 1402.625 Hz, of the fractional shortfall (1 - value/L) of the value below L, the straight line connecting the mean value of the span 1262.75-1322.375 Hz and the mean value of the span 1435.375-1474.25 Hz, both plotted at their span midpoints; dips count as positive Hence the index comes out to 8.7 Hz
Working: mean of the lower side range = 342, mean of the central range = 323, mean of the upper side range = 397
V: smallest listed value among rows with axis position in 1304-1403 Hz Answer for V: 224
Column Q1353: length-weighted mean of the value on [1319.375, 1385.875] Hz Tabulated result 346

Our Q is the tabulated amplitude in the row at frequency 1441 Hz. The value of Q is 389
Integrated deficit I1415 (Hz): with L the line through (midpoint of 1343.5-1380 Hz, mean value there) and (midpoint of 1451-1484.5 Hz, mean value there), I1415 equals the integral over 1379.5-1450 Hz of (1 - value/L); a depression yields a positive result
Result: 8.2 Hz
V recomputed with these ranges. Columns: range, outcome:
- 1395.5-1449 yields 244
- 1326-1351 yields 337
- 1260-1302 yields 319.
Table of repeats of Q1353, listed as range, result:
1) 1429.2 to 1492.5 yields 407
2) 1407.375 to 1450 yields 389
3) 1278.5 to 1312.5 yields 341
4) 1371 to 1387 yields 282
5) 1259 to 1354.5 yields 349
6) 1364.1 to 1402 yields 283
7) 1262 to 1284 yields 338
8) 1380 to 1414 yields 281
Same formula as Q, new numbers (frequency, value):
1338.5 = 356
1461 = 402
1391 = 224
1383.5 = 241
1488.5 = 444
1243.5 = 310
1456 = 386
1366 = 384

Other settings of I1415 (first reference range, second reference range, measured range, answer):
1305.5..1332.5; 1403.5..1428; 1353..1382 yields 1.40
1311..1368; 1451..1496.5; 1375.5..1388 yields 3.97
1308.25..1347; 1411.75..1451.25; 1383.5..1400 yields 6.11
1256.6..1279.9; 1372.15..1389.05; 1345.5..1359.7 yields -4.27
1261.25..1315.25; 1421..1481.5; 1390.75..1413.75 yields 4.91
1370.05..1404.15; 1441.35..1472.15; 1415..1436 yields -3.32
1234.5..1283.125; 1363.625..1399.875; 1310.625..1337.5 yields -3.80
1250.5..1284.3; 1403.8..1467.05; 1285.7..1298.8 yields 0.08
